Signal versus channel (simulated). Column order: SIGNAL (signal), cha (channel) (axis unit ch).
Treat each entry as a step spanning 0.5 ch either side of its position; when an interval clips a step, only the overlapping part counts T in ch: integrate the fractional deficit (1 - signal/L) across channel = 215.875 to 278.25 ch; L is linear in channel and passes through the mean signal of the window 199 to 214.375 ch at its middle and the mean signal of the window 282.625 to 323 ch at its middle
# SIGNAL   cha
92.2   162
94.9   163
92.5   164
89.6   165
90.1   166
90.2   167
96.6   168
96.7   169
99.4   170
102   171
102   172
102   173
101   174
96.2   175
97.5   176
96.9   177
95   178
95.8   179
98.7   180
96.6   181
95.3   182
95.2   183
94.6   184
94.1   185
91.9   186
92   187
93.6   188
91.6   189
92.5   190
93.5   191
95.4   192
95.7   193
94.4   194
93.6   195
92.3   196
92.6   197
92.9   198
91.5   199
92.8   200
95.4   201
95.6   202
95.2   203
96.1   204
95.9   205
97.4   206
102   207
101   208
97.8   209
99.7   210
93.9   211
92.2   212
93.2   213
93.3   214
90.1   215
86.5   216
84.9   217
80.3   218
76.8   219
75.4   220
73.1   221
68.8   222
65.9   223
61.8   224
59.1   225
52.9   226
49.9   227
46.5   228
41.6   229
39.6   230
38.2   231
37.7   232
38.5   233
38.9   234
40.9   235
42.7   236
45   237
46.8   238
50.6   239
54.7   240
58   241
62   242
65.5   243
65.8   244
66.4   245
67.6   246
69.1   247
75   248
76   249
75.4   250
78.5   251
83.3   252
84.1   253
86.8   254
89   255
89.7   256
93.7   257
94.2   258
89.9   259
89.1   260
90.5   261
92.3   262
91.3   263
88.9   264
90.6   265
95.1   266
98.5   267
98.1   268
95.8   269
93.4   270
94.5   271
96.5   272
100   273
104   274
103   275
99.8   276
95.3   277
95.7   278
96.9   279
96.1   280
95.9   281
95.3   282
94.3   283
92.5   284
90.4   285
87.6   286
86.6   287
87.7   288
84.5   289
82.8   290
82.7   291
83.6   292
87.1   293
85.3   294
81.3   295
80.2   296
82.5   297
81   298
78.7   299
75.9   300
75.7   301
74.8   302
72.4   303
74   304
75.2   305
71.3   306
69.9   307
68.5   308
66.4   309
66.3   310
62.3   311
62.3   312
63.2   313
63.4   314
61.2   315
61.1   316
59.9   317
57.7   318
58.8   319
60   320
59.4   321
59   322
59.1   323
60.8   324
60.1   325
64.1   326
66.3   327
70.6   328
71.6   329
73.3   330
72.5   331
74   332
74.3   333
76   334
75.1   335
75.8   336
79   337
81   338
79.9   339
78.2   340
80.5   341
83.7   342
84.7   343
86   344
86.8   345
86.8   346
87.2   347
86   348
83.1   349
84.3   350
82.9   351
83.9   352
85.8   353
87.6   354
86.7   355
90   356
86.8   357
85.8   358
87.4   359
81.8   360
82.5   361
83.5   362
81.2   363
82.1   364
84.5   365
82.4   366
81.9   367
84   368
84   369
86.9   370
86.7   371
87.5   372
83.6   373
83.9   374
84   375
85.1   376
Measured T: 8.42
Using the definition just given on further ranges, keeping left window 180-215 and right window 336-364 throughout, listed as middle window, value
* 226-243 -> 8.4 ch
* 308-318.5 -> 2.9 ch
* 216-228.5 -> 3.5 ch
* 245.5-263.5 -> 1.3 ch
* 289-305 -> 1.4 ch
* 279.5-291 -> -0.2 ch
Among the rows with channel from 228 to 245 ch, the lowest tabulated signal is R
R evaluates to 37.7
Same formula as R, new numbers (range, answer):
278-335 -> 57.7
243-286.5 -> 65.5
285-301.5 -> 75.7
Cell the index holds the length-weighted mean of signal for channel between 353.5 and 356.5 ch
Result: 88.1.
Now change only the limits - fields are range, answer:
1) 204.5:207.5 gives 98.4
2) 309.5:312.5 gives 63.6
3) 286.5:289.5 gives 86.3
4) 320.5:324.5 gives 59.6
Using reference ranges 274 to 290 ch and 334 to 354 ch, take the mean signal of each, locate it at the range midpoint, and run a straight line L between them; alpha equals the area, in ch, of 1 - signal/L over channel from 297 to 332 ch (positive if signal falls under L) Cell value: 8.2 ch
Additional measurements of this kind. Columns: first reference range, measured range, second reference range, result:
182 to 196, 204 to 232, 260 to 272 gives 5.31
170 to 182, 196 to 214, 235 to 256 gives -2.16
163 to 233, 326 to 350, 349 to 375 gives 1.79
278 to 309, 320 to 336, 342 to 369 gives 3.09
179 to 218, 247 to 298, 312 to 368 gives -3.12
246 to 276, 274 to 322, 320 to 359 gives 3.27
